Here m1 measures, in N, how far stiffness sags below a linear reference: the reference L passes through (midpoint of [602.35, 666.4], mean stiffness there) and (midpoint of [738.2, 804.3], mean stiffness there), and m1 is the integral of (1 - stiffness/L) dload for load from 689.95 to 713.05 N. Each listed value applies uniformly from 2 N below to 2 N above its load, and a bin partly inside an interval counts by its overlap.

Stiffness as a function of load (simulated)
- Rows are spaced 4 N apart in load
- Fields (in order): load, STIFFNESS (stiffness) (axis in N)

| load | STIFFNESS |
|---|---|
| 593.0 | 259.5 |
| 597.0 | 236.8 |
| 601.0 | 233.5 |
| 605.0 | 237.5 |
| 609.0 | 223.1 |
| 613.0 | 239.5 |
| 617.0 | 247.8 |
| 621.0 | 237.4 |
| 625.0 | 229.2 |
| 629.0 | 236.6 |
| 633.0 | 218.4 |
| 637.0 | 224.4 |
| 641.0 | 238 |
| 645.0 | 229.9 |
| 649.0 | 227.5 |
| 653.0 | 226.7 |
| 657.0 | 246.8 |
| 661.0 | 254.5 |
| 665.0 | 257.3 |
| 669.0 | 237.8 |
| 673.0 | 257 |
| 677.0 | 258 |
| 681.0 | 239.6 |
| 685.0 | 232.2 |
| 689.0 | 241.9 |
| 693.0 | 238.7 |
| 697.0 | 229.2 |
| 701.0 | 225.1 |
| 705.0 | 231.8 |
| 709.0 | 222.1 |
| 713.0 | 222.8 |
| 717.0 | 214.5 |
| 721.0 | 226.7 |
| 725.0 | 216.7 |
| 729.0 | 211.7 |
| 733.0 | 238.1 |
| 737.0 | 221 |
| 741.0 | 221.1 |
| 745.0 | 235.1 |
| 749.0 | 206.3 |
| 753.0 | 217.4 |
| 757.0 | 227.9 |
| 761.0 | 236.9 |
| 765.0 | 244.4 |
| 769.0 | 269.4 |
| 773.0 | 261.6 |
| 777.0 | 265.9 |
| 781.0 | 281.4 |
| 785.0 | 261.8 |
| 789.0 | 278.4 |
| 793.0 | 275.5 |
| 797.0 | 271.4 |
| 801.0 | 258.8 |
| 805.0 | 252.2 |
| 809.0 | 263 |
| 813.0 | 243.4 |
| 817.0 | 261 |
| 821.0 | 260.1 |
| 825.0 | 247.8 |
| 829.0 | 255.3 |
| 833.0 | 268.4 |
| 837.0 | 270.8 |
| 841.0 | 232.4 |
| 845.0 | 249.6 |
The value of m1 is 1.3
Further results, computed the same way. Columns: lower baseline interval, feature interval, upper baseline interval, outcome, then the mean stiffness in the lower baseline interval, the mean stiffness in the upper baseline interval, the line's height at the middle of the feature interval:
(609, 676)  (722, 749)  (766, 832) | 3.2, 238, 263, 253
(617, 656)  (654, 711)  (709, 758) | -3.5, 231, 222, 227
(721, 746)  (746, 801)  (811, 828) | -3.7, 224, 253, 237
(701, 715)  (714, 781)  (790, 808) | 2.6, 226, 265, 243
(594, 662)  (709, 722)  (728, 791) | 1.0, 235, 243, 240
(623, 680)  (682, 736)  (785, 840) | 4.3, 239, 261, 247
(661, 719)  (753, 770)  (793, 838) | 0.7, 237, 260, 250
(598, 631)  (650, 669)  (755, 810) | -0.2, 236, 261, 242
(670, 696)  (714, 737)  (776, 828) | 2.7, 244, 263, 251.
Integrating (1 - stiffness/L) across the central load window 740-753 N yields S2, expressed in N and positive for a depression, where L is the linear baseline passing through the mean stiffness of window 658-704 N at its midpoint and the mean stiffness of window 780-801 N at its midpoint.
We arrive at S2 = 2.0 N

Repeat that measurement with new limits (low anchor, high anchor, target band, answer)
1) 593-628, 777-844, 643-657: 0.6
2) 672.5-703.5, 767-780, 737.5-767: 3.8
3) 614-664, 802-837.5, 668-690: -0.4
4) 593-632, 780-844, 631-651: 1.0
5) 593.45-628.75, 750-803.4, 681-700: 0.8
